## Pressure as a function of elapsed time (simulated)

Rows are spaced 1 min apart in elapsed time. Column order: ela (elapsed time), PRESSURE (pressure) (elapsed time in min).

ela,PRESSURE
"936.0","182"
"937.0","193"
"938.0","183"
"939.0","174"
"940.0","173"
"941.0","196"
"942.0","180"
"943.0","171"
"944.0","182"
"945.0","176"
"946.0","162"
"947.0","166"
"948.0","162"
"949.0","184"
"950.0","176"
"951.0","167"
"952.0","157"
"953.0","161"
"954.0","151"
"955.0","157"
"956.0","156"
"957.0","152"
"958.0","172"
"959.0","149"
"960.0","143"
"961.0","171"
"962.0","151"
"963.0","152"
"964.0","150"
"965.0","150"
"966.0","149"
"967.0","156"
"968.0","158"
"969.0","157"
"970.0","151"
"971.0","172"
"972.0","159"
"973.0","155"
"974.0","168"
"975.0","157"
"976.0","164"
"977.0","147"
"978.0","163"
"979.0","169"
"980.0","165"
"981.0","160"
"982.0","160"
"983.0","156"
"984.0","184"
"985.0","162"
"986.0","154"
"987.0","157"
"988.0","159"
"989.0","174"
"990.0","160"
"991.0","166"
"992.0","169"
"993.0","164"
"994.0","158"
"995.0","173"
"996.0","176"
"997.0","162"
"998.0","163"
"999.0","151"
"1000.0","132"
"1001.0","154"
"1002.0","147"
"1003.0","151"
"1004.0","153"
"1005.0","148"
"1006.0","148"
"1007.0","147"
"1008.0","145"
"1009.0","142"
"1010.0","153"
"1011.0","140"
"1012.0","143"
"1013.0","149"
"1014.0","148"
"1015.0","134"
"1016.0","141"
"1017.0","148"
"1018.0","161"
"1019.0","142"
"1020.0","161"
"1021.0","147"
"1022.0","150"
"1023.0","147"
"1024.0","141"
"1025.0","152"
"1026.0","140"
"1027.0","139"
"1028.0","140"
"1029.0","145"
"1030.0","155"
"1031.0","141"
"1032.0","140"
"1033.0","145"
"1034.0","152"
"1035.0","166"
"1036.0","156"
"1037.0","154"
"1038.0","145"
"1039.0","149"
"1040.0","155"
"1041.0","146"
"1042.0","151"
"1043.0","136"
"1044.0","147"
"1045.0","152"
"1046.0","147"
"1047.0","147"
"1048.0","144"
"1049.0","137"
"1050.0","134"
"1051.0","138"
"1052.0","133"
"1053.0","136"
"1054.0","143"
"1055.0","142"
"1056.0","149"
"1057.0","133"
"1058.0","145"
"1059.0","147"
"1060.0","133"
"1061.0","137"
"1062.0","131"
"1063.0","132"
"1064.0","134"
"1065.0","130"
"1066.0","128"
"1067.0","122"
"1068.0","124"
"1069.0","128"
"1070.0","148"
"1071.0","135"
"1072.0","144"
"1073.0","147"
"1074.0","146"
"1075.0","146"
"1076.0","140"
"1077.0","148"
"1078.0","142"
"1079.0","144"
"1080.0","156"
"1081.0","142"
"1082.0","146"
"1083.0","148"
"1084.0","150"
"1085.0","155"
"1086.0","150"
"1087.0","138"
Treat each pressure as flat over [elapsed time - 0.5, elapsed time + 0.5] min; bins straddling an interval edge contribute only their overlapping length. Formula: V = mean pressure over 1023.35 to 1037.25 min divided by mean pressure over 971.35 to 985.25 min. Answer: 0.9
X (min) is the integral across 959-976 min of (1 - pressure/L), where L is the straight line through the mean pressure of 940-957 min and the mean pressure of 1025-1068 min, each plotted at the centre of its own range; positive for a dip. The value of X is 0.8 min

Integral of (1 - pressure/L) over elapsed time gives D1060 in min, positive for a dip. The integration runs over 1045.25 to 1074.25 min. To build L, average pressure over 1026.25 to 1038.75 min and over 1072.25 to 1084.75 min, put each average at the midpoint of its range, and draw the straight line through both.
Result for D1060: 1.83 min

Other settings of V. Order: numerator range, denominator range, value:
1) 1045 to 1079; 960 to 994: 0.87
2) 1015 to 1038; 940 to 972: 0.91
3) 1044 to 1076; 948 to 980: 0.87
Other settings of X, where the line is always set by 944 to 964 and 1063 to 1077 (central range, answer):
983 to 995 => -0.8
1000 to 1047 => -0.3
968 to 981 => -0.3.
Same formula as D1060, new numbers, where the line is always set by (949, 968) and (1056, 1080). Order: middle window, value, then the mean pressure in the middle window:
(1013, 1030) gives 0.0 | 146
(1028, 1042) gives -0.5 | 150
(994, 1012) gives -0.3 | 152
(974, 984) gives -0.5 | 162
